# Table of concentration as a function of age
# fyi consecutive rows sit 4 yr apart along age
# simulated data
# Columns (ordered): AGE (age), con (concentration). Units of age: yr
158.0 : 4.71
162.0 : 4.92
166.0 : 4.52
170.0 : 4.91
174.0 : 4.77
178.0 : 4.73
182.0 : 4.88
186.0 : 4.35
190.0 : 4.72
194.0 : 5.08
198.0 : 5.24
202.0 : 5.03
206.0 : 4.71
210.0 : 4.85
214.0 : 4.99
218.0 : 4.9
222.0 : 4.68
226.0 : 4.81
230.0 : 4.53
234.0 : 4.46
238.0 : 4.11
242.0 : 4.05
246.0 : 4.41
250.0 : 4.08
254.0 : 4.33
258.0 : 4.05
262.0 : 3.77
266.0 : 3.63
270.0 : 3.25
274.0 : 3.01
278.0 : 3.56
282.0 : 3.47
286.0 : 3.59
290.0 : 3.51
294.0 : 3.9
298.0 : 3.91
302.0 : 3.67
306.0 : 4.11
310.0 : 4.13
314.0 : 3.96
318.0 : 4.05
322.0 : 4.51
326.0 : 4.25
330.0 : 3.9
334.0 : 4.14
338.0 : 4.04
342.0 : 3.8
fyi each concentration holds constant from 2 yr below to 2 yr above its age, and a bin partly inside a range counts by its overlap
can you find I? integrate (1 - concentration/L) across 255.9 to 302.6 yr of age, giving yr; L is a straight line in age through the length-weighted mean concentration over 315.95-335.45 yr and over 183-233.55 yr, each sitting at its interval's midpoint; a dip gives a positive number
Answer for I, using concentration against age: 8.59 yr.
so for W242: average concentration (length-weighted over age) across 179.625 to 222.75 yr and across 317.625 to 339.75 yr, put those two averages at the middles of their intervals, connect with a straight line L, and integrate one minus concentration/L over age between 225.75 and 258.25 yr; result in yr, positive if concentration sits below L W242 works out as 2.3 yr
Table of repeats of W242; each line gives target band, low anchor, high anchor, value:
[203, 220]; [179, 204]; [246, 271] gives -1.0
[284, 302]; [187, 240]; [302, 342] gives 2.3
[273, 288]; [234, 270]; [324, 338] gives 2.3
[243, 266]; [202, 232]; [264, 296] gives -0.3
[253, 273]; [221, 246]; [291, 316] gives 2.3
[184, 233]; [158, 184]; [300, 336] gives -2.3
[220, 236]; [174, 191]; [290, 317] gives -0.8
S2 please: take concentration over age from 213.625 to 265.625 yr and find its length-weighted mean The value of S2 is 4.36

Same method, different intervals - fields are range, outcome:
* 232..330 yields 3.91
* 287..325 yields 3.97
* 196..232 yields 4.86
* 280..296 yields 3.62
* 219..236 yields 4.64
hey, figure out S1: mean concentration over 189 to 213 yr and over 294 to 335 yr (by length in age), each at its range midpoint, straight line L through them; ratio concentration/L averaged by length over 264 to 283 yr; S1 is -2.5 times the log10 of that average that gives 0.28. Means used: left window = 4.95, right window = 4.05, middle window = 3.38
